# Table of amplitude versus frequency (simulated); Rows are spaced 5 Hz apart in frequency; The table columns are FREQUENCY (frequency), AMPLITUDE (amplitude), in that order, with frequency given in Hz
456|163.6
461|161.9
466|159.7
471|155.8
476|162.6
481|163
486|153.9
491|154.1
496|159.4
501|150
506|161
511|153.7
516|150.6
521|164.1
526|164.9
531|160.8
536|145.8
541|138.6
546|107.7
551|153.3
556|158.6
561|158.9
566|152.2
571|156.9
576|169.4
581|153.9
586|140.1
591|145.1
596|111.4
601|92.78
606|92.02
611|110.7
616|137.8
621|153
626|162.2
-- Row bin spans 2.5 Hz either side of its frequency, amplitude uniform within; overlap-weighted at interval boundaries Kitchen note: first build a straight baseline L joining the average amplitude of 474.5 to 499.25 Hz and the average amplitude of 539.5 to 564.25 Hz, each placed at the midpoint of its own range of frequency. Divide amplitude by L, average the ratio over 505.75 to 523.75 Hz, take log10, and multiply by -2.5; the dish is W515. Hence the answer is -0.03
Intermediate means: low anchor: 158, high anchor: 144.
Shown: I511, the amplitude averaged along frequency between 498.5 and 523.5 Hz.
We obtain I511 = 156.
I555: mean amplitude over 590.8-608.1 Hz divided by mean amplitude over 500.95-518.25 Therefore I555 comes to 0.69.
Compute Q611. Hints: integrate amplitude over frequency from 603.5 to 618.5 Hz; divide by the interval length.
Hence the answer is 114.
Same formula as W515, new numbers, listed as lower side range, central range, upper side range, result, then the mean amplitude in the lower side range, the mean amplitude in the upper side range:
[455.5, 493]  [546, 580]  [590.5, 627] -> -0.14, 159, 123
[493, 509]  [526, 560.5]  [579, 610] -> -0.04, 157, 121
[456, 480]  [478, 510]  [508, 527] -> 0.02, 161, 158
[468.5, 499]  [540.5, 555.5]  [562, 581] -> 0.17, 158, 159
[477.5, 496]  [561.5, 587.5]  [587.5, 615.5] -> -0.25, 158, 113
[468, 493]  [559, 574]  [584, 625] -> -0.16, 158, 124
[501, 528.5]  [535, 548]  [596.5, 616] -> 0.10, 158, 105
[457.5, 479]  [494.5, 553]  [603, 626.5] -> -0.02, 160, 128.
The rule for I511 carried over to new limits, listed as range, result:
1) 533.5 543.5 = 142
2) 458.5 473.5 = 159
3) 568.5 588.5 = 155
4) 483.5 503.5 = 154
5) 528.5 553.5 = 141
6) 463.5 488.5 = 159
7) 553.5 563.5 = 159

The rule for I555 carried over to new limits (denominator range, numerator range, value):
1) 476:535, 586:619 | 0.74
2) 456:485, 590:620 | 0.72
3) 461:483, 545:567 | 0.92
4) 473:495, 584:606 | 0.75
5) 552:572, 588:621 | 0.76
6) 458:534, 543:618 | 0.86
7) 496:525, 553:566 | 1.00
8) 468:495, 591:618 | 0.71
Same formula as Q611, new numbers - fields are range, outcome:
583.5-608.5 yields 116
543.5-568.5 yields 146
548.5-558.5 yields 156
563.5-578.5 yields 160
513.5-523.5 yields 157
